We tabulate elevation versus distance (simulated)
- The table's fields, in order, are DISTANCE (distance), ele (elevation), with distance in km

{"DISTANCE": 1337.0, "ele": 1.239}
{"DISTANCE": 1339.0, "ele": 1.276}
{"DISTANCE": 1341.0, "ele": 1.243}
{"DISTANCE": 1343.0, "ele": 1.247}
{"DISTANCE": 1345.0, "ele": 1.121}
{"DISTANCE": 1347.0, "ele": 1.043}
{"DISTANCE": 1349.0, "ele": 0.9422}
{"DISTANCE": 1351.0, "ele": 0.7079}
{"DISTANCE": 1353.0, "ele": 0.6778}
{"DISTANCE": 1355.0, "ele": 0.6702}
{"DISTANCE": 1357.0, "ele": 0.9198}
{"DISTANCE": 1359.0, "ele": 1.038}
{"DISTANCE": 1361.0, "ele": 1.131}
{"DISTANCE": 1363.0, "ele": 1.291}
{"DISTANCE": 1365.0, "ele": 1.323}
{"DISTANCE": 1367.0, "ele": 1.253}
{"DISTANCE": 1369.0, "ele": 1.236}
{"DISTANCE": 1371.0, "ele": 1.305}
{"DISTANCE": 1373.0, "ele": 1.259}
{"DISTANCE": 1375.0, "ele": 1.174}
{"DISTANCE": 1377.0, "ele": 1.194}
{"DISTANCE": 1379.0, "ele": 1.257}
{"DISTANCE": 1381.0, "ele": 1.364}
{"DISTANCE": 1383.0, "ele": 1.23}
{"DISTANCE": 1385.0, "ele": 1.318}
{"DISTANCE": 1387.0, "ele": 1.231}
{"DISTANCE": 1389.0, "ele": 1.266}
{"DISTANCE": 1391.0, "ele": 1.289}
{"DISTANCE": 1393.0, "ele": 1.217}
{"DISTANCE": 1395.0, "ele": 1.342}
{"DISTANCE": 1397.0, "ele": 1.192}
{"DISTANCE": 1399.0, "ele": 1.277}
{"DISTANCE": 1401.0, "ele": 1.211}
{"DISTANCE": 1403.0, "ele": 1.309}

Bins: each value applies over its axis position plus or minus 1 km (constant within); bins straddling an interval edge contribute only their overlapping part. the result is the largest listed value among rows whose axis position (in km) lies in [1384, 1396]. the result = 1.342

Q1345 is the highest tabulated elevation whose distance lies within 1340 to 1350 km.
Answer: 1.247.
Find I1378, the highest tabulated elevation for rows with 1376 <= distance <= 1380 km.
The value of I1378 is 1.257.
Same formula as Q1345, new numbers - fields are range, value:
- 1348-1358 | 0.9422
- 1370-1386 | 1.364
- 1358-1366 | 1.323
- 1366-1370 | 1.253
